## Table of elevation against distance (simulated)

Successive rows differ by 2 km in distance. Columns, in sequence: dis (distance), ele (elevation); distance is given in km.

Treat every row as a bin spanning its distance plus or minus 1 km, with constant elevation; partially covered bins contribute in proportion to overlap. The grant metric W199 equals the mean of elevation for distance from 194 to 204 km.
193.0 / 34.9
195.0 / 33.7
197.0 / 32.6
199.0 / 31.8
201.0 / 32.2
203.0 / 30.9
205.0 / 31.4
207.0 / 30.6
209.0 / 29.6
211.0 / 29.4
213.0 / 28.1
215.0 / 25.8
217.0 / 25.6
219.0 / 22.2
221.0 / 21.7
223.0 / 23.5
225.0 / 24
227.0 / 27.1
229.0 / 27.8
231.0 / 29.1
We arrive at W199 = 32.2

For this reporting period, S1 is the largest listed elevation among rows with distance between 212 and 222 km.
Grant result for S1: 28.1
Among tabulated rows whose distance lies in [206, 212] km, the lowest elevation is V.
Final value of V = 29.4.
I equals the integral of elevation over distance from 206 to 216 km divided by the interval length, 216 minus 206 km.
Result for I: 28.7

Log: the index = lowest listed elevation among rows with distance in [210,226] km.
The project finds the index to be 21.7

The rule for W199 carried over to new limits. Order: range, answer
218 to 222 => 21.9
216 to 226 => 23.4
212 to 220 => 25.4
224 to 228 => 25.6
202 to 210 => 30.6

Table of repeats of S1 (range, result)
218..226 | 24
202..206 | 31.4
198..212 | 32.2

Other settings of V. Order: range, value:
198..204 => 30.9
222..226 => 23.5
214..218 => 25.6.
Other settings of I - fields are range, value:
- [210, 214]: 28.8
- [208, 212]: 29.5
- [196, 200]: 32.2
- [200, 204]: 31.6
